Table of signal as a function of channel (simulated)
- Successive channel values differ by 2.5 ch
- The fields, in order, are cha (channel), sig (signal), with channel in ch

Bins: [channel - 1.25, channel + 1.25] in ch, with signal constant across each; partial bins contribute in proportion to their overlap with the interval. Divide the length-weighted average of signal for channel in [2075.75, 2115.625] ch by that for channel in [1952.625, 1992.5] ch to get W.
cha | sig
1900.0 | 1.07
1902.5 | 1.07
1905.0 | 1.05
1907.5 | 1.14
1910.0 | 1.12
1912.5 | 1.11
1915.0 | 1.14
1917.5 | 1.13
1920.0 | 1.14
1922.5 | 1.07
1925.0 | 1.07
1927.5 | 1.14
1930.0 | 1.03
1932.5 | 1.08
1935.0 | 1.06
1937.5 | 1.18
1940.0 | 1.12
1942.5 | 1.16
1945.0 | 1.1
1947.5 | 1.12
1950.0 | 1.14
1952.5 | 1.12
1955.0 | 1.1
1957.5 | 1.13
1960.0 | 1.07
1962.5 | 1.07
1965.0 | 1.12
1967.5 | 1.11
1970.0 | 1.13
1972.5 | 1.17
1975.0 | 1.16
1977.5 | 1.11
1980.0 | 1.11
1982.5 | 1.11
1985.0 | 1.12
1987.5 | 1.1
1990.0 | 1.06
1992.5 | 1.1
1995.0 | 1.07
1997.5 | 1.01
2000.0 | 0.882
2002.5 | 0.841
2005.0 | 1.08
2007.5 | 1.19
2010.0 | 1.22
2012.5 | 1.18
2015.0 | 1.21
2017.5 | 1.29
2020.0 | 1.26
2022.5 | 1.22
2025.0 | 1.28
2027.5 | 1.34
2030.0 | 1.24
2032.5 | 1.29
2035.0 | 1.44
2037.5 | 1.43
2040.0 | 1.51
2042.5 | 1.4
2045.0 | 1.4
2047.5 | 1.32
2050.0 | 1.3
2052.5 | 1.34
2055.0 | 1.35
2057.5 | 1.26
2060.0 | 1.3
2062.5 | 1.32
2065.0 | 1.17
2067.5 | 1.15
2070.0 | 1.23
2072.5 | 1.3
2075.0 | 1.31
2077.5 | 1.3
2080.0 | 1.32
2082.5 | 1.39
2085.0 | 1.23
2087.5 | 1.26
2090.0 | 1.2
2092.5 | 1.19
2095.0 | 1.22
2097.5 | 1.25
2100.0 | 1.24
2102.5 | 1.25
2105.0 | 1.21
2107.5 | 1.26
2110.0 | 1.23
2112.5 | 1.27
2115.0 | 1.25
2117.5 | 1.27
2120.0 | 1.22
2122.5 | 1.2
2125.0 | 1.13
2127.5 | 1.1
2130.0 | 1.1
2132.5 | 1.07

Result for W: 1.13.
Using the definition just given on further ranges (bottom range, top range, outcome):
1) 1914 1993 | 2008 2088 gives 1.17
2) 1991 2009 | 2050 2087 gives 1.25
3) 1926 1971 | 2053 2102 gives 1.14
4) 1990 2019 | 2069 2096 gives 1.16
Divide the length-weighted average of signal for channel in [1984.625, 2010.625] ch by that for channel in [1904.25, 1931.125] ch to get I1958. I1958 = 0.96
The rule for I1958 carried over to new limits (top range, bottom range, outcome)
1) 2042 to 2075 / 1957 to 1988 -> 1.16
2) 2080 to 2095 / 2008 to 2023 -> 1.02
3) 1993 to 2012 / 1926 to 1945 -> 0.95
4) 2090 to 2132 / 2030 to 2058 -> 0.89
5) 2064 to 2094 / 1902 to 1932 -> 1.14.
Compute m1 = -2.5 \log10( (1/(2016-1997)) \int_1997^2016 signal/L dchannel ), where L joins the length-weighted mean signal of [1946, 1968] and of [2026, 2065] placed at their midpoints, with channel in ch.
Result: 0.15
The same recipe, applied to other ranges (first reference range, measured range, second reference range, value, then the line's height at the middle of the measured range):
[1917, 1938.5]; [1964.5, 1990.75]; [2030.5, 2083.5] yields 0.062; 1.19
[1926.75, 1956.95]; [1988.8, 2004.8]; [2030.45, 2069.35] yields 0.218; 1.22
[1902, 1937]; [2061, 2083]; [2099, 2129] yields -0.071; 1.19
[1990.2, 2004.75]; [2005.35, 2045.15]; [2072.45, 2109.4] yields -0.206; 1.07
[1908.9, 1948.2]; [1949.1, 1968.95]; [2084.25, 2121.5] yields 0.025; 1.13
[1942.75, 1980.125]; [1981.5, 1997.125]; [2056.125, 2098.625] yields 0.062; 1.15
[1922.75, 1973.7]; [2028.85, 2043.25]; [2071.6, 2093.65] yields -0.138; 1.22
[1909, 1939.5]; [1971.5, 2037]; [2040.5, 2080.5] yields 0.057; 1.22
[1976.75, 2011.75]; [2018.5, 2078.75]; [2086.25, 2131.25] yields -0.152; 1.14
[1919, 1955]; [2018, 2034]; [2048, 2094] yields -0.049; 1.22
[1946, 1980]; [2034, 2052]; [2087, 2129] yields -0.189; 1.17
